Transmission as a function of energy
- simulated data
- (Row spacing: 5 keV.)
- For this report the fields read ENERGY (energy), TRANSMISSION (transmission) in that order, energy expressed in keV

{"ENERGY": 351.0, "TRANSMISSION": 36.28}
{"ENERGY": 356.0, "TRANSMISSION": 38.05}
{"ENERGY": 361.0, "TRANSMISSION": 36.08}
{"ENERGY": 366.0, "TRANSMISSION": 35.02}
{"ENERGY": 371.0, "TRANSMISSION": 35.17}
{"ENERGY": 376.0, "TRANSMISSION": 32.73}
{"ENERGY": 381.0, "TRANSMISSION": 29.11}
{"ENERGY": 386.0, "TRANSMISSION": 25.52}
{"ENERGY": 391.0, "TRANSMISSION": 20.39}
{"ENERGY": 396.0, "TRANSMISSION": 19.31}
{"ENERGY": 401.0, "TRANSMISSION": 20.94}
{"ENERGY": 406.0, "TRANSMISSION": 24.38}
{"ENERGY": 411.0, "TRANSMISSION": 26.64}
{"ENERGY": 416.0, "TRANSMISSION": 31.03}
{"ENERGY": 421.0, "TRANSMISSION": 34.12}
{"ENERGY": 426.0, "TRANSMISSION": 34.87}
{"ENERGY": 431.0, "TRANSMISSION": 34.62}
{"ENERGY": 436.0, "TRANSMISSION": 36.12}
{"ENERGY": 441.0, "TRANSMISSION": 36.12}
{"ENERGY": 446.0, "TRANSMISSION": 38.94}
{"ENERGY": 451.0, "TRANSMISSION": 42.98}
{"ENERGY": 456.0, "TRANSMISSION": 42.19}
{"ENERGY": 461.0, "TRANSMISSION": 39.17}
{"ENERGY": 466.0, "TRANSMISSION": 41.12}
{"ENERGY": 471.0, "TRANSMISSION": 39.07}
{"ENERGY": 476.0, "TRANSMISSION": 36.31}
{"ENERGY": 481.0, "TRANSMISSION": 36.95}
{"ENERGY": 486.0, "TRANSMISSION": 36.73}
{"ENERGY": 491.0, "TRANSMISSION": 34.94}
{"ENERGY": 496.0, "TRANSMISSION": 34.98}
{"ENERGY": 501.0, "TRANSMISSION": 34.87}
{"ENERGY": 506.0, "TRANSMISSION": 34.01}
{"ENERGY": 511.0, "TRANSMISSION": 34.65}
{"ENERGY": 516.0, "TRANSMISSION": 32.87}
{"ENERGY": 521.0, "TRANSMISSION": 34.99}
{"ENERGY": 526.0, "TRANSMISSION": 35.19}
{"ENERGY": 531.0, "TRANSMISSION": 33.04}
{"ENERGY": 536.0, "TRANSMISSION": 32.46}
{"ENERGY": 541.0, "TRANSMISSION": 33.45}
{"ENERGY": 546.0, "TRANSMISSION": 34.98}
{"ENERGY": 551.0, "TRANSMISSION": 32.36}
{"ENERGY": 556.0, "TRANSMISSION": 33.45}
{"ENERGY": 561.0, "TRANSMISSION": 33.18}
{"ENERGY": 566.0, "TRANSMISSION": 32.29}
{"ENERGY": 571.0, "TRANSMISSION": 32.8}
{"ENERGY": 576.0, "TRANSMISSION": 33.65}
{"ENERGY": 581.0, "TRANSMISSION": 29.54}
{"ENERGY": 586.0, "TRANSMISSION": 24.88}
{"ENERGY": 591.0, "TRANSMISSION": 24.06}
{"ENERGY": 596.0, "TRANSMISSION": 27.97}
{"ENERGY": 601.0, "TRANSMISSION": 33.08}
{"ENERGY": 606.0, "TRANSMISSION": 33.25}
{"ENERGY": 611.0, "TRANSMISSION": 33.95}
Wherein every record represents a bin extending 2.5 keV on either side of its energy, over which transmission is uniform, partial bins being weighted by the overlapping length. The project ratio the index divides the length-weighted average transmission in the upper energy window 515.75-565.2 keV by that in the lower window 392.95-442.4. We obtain 1.1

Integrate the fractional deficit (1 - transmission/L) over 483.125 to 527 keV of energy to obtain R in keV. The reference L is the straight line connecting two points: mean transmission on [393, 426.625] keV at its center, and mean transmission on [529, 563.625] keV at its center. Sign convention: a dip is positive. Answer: -4.9 keV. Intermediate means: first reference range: 26.8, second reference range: 33.3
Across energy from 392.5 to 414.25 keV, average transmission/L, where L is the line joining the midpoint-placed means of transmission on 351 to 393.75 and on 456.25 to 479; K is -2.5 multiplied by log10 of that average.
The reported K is 0.43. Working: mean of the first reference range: 31.7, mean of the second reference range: 39.2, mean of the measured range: 23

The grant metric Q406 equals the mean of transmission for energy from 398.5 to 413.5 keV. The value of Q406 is 24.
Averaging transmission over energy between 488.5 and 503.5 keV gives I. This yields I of 34.9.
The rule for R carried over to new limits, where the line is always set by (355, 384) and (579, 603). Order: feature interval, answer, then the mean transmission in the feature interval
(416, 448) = -3.1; 35.4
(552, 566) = -2.1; 33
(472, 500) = -4.9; 36.1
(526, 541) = -2.0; 33.3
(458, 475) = -4.5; 39.6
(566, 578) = -2.0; 33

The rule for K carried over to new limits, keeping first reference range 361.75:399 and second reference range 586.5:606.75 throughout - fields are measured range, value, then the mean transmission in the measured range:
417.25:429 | -0.19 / 34.1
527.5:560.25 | -0.16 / 33.3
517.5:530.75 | -0.20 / 34.6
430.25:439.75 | -0.24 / 35.6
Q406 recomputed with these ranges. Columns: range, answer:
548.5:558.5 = 32.9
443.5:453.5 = 41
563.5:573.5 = 32.5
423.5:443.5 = 35.4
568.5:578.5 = 33.2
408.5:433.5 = 32.3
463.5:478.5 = 38.8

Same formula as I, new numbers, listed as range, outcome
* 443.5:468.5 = 40.9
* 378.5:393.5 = 25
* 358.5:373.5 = 35.4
